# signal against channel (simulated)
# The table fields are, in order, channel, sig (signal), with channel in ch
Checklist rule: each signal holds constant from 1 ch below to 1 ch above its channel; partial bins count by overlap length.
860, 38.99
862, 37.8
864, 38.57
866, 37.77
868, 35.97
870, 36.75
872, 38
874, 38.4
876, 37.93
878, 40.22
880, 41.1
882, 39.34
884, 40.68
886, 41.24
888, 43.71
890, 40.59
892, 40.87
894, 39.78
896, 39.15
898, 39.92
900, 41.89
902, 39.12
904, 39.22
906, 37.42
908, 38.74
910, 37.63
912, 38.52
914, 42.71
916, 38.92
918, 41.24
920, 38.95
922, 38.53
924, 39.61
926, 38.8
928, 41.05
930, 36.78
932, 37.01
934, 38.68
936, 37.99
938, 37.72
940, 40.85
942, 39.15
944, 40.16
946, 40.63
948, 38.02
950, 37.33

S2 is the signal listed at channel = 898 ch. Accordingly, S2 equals 39.92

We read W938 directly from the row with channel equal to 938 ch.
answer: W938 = 37.72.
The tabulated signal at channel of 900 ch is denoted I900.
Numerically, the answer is 41.89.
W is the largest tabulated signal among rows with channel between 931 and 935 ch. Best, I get 38.68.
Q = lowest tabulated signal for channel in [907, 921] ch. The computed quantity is 37.63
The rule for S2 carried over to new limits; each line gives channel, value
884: 40.68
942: 39.15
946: 40.63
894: 39.78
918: 41.24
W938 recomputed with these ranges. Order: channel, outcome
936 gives 37.99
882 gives 39.34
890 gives 40.59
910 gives 37.63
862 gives 37.8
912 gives 38.52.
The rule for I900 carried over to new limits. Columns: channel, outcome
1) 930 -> 36.78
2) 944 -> 40.16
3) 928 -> 41.05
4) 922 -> 38.53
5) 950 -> 37.33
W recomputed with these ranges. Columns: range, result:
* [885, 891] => 43.71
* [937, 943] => 40.85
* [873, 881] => 41.1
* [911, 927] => 42.71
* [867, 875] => 38.4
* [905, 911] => 38.74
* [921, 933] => 41.05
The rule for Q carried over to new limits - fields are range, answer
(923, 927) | 38.8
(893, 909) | 37.42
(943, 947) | 40.16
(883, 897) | 39.15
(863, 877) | 35.97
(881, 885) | 39.34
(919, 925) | 38.53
